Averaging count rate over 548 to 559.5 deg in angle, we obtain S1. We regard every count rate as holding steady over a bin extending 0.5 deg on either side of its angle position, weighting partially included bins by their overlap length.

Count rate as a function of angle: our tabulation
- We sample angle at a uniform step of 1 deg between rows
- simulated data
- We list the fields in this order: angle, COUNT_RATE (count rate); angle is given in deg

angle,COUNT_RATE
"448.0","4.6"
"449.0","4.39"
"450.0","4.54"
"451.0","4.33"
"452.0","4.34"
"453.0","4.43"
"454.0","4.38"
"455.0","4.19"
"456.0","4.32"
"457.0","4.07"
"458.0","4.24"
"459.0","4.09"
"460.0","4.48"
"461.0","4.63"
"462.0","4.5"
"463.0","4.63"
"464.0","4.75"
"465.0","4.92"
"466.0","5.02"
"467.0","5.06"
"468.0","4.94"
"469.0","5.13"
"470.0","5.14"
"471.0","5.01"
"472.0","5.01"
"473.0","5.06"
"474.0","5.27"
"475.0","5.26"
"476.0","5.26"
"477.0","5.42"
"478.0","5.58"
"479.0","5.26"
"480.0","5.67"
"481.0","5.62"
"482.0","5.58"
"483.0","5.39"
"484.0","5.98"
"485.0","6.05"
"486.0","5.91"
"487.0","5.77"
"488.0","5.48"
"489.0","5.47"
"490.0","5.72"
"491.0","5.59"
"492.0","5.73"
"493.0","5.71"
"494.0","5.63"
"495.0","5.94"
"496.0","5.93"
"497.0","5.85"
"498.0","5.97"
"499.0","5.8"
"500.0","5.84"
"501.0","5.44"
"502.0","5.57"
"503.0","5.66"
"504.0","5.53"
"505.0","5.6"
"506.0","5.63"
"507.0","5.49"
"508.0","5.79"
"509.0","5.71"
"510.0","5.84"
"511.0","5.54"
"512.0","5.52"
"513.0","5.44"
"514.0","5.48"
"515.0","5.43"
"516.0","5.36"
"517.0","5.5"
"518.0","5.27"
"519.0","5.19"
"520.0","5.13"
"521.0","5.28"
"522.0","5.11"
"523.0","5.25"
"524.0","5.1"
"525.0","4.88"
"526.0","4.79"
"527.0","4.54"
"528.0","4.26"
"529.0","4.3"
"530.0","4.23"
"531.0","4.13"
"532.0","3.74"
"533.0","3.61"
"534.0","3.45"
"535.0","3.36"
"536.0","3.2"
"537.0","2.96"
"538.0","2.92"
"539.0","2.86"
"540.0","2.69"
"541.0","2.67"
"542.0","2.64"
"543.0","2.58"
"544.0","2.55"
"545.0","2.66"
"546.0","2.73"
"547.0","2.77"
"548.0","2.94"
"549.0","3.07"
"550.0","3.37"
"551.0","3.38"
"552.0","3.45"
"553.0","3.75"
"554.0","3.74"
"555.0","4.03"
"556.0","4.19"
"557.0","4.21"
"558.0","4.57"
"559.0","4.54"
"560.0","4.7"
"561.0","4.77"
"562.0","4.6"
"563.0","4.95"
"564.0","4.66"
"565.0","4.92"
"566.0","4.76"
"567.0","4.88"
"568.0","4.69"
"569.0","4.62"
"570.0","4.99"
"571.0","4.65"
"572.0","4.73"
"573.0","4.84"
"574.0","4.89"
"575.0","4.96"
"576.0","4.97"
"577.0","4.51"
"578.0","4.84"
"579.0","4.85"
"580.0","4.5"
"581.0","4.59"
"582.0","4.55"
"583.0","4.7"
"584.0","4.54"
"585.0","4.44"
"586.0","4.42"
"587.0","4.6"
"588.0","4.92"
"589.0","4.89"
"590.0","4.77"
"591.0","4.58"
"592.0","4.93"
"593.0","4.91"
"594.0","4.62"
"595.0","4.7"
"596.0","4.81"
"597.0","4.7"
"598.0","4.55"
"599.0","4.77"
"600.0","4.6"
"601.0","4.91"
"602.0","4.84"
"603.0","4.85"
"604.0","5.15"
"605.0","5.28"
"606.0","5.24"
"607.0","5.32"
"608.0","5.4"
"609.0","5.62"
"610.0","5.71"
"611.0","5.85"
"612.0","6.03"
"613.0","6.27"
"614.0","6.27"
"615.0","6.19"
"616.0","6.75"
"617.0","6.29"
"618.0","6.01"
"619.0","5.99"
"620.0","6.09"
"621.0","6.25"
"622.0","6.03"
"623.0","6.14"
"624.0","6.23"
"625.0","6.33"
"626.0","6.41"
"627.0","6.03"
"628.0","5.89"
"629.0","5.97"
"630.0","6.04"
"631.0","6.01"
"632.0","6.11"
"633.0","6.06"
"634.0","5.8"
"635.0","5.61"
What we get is 3.81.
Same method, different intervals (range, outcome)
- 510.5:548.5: 4.11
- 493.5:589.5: 4.56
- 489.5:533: 5.32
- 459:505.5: 5.39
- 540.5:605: 4.34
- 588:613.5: 5.09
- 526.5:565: 3.64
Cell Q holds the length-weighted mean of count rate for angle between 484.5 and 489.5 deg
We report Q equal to 5.74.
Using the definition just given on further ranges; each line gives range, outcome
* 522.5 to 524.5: 5.17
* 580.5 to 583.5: 4.61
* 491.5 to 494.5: 5.69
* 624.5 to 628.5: 6.17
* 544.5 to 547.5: 2.72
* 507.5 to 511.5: 5.72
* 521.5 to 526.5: 5.03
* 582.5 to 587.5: 4.54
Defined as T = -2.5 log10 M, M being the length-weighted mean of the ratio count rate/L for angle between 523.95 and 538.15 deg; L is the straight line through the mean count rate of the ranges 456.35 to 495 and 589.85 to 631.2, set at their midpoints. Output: 0.33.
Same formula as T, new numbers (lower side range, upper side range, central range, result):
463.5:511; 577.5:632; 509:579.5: 0.26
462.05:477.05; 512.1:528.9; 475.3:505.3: -0.12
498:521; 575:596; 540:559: 0.47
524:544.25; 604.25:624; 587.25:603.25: 0.13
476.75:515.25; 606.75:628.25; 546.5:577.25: 0.33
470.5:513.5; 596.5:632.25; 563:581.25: 0.19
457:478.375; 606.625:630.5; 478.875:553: 0.11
